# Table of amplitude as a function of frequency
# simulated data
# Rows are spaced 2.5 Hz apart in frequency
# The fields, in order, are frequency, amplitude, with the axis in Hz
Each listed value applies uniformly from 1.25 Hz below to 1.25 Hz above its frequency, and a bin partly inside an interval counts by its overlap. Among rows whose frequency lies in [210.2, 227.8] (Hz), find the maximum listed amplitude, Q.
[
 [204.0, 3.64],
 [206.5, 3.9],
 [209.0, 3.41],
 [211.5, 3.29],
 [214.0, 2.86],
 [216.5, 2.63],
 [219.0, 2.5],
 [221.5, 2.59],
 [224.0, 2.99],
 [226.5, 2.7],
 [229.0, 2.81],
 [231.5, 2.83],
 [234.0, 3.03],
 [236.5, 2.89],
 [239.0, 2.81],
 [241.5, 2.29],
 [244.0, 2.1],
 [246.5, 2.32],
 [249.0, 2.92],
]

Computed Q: 3.29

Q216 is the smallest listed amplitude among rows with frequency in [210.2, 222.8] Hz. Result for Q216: 2.5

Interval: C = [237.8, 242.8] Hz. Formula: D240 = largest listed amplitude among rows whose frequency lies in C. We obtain 2.81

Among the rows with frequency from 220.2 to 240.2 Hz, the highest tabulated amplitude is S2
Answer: 3.03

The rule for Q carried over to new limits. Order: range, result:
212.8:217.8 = 2.86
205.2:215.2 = 3.9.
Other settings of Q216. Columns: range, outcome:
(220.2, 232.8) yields 2.59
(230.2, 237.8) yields 2.83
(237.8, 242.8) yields 2.29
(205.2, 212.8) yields 3.29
